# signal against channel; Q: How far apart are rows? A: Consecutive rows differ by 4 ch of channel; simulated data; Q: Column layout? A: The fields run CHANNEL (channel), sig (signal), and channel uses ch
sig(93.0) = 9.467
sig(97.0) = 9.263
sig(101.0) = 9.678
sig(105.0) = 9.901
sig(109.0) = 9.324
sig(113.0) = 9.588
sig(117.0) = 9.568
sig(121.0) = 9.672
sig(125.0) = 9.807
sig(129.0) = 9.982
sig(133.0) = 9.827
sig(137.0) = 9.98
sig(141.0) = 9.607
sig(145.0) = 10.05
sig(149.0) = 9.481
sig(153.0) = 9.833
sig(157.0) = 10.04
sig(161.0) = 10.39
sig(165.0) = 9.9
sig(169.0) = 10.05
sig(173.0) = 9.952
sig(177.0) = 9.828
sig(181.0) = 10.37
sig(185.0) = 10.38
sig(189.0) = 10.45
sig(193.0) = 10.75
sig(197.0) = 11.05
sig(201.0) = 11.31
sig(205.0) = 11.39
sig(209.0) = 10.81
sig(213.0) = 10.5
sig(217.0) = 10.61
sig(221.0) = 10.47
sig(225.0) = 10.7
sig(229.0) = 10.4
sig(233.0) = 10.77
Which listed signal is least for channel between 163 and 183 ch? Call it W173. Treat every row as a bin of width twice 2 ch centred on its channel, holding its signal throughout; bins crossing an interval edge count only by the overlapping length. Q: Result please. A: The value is 9.828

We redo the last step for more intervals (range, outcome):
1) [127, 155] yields 9.481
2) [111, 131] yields 9.568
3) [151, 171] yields 9.833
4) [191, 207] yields 10.75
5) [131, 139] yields 9.827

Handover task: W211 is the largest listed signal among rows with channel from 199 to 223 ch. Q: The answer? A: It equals 11.39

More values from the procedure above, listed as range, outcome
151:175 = 10.39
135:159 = 10.05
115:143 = 9.982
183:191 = 10.45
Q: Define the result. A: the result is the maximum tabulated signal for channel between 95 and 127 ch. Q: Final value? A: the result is 9.901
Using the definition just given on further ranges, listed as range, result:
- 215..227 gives 10.7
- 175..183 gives 10.37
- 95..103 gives 9.678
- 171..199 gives 11.05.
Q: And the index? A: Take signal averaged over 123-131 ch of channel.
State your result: 9.89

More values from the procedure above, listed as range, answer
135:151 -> 9.78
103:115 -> 9.6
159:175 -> 10.1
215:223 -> 10.5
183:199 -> 10.7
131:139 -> 9.9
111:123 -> 9.61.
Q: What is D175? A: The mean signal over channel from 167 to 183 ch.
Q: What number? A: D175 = 10.1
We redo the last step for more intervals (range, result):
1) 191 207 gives 11.1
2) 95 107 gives 9.61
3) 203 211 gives 11.1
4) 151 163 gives 10.1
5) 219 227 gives 10.6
